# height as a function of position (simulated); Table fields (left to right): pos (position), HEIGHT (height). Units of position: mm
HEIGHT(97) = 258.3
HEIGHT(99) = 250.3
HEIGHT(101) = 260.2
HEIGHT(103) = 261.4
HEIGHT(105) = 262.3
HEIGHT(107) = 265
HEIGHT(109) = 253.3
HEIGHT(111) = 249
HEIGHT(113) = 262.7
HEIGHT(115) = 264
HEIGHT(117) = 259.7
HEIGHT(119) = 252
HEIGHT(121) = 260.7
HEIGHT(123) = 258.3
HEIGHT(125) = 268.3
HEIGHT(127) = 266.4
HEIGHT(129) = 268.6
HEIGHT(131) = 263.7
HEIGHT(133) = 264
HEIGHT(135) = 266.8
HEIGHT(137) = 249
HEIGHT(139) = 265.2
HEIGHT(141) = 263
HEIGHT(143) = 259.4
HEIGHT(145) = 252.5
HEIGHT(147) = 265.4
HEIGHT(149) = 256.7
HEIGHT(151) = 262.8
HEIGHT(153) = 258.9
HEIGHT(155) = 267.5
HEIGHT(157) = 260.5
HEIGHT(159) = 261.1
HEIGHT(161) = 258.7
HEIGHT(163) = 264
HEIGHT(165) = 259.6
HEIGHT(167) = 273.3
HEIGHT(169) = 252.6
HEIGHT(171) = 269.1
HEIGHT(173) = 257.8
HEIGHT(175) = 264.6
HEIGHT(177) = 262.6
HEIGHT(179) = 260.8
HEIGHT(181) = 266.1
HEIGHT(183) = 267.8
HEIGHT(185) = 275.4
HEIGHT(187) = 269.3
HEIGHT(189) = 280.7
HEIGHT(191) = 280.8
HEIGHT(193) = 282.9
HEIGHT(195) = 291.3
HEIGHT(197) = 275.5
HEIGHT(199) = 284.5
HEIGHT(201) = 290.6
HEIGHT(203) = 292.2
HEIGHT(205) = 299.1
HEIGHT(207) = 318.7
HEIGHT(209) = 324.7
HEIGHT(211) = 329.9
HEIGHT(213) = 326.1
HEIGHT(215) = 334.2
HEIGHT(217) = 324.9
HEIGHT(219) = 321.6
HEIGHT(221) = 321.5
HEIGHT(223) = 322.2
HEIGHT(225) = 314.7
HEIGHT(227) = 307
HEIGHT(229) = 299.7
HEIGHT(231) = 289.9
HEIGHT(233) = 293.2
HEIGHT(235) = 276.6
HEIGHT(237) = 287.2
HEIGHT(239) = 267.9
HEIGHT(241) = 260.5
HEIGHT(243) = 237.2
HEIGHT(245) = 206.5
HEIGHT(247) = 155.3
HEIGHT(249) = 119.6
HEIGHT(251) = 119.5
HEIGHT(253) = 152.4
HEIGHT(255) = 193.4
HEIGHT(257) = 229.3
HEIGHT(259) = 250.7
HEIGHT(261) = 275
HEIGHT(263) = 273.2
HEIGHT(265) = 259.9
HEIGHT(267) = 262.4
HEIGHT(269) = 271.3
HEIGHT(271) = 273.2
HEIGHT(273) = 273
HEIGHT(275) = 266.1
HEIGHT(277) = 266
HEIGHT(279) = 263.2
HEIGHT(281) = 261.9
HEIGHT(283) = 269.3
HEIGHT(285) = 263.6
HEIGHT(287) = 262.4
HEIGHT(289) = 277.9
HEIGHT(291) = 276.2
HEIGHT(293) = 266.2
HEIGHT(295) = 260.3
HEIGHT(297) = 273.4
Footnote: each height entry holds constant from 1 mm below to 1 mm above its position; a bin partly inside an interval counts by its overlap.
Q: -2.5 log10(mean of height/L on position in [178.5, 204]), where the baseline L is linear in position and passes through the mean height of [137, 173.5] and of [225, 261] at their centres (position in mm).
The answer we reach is -0.11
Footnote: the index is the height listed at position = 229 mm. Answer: 299.7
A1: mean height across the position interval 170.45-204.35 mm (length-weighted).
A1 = 275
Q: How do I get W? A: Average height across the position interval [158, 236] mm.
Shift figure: 288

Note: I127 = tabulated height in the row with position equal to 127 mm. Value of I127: 266.4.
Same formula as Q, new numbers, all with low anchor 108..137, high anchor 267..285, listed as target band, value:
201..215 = -0.19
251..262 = 0.25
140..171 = 0.00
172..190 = -0.02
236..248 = 0.13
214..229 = -0.20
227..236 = -0.10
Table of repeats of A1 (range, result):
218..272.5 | 254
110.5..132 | 262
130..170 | 261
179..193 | 273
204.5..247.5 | 293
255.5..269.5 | 257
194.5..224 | 311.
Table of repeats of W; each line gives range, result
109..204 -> 266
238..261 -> 203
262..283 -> 267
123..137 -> 264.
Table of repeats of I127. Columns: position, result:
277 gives 266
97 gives 258.3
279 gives 263.2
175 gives 264.6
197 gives 275.5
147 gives 265.4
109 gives 253.3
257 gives 229.3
